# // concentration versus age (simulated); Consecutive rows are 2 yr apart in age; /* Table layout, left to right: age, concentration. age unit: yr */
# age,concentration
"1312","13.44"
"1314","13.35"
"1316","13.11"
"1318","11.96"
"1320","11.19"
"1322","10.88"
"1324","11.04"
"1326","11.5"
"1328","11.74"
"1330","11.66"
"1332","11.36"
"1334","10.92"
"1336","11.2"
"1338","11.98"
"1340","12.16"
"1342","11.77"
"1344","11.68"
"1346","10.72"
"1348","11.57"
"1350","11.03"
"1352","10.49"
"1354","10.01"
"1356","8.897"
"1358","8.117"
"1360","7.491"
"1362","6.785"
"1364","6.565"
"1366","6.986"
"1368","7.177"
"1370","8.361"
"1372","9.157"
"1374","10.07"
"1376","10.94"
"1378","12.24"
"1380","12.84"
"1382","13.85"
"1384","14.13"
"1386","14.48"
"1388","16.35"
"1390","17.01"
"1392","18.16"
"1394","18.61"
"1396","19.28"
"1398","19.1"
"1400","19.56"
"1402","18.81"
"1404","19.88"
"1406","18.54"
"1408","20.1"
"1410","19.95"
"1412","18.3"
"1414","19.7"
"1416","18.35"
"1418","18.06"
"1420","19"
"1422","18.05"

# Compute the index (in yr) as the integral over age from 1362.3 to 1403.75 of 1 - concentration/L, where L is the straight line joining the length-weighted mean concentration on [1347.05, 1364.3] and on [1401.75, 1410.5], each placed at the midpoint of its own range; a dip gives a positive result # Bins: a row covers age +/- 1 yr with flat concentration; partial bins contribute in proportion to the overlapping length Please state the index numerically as 4.0 yr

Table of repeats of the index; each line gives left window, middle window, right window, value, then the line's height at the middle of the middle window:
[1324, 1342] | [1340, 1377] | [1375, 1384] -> 8.3 yr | 12.2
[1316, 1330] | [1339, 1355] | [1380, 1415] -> 2.8 yr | 13.6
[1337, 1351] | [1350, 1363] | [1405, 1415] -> 4.1 yr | 13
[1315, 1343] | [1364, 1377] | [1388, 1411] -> 6.0 yr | 15.9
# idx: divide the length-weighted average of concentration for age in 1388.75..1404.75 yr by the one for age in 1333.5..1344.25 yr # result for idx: 1.6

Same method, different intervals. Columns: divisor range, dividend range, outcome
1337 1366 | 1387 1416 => 1.91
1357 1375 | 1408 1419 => 2.42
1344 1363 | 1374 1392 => 1.46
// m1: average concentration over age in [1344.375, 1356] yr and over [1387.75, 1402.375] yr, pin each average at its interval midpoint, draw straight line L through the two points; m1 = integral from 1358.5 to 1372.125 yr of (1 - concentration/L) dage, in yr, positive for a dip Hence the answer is 6.01 yr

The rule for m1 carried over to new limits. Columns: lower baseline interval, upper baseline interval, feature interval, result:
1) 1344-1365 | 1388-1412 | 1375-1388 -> 1.5 yr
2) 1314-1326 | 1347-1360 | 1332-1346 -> -1.2 yr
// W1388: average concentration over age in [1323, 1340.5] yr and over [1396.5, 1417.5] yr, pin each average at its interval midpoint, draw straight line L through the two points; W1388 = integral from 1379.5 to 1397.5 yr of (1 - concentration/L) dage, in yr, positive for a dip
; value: 1.1 yr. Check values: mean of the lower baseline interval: 11.5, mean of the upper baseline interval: 19.2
